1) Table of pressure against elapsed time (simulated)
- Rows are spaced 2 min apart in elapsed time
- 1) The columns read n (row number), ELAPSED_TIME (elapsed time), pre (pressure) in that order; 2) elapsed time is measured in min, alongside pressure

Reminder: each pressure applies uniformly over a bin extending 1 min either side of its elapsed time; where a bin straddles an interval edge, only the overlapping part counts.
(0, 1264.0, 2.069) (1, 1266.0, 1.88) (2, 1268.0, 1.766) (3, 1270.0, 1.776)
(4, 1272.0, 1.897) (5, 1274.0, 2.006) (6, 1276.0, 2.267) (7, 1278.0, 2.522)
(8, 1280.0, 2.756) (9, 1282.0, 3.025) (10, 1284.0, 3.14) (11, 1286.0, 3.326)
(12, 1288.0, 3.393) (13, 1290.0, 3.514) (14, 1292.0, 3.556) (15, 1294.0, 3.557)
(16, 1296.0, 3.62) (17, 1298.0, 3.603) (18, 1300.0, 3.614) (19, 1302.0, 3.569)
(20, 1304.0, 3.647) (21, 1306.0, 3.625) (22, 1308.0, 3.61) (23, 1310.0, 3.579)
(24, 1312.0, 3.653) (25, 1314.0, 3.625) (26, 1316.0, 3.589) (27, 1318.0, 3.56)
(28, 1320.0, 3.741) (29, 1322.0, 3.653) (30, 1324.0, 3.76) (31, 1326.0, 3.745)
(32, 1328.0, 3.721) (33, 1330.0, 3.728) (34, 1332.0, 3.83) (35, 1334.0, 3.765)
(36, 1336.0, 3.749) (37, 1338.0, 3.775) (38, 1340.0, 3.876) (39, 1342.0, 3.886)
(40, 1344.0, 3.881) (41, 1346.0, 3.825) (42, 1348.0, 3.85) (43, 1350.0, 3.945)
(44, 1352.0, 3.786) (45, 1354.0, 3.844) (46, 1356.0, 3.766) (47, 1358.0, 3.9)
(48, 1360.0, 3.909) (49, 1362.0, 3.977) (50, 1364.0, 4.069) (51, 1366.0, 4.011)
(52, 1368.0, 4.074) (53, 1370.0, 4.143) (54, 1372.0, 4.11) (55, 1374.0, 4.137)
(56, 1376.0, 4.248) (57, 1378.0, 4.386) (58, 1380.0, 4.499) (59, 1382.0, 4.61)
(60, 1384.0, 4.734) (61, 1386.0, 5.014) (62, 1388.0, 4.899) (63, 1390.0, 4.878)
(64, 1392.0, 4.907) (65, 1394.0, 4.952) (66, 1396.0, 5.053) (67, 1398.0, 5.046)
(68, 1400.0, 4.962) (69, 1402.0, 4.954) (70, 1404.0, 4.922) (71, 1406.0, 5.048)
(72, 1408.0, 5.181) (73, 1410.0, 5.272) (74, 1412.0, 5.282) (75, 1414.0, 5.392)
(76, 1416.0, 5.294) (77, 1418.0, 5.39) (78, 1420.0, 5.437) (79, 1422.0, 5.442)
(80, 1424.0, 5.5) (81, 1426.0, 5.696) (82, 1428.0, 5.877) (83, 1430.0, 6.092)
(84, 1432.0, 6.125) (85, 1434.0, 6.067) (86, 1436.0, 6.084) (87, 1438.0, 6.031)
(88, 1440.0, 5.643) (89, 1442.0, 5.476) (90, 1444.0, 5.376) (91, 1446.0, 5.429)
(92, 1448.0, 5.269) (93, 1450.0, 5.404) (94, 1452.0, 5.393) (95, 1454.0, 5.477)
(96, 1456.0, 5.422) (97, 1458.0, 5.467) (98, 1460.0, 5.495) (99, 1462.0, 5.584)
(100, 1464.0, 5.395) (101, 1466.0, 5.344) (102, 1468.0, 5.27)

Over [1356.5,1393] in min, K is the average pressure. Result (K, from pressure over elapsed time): 4.35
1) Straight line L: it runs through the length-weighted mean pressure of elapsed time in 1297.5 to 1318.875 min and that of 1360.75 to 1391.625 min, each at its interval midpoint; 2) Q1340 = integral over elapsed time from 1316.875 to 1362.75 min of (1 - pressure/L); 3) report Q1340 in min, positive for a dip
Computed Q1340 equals 1.9 min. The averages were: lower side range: 3.61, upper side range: 4.39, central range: 3.8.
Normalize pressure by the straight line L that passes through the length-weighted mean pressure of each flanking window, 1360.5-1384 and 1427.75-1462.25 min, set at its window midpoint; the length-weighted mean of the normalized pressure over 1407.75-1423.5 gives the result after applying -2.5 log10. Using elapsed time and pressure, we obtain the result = -0.06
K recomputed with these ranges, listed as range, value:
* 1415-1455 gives 5.63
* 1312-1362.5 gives 3.78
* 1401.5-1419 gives 5.2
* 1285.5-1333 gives 3.62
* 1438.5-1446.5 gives 5.52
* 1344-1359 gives 3.85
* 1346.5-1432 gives 4.74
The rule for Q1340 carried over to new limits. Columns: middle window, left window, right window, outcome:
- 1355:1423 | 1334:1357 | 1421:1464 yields -0.8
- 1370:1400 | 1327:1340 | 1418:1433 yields 1.2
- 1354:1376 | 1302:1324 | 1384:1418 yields 2.3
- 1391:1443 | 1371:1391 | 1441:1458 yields -4.4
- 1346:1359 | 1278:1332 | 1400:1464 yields 1.3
